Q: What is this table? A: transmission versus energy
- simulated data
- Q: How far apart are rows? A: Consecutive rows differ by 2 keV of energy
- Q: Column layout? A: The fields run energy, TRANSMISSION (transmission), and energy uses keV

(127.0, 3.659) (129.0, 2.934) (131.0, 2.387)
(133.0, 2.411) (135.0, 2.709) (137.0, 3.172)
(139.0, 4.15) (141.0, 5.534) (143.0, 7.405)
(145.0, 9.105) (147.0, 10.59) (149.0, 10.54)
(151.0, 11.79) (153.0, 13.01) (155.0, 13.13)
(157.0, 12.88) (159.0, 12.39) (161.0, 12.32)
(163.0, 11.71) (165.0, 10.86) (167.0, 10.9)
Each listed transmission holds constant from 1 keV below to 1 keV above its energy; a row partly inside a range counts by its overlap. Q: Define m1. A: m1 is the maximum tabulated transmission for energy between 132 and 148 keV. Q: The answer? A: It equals 10.59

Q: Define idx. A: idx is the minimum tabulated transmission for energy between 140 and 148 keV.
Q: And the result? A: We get 5.534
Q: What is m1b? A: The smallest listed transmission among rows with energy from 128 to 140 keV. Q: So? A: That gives 2.387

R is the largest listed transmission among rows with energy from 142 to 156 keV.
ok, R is 13.13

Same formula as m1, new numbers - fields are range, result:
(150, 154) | 13.01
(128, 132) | 2.934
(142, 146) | 9.105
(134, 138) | 3.172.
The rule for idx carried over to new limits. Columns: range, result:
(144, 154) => 9.105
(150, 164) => 11.71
